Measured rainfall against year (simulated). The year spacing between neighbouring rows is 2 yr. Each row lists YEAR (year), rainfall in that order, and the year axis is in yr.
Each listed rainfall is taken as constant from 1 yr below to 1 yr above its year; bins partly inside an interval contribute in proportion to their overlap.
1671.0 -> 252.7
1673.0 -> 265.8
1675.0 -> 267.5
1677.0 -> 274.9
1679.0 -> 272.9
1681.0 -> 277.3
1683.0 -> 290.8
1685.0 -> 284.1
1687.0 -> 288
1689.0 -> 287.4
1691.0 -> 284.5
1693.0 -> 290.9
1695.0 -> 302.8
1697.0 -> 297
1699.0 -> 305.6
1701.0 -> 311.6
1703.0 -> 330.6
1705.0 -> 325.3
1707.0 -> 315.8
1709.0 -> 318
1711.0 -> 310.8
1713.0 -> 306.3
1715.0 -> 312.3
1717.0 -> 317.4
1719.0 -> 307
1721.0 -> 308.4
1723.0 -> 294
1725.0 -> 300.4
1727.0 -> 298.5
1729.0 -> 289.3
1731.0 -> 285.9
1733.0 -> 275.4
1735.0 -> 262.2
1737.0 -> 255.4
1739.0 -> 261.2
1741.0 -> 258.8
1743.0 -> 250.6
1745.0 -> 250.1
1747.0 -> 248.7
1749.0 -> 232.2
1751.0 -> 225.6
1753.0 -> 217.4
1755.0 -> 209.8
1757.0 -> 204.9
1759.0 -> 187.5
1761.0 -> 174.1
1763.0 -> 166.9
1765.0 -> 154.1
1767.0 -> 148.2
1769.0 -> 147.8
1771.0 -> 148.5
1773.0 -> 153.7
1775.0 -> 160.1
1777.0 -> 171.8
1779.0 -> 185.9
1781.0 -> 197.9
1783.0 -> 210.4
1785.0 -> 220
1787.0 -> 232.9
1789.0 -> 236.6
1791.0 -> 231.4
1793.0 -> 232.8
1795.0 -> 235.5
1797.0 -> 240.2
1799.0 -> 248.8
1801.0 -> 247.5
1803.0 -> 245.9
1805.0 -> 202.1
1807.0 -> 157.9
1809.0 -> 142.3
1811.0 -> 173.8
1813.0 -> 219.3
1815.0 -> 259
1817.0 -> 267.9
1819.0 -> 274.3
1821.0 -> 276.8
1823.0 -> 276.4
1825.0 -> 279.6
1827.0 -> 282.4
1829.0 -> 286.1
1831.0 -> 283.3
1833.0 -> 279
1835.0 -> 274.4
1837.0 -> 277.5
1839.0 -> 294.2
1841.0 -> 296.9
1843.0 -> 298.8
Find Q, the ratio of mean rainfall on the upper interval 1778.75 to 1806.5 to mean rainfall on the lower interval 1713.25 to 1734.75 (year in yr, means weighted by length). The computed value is 0.8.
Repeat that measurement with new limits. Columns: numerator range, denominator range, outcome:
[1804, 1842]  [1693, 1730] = 0.82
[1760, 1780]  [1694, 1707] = 0.52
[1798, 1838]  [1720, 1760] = 0.97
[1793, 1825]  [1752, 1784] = 1.31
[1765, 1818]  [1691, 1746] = 0.69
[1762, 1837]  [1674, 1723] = 0.74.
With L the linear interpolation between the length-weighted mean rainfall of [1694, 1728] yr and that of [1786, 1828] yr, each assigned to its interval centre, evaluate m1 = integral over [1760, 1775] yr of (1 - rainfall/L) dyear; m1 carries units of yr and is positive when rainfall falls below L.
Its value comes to 6.2 yr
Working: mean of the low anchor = 310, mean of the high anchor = 236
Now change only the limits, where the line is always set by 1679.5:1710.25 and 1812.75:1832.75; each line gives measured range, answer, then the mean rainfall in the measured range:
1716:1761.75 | 5.3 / 258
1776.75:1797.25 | 4.5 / 219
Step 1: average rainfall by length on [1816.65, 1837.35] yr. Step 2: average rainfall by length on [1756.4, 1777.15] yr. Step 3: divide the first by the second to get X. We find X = 1.7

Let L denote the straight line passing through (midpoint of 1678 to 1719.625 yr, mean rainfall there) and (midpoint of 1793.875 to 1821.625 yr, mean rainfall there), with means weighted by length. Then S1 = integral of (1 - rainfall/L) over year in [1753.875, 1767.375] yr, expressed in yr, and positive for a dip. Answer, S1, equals 4.2 yr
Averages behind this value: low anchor 302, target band 180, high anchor 227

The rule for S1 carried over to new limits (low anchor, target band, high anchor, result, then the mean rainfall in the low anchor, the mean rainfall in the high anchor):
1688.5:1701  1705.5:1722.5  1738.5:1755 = -2.2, 296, 241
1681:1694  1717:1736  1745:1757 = -3.2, 287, 227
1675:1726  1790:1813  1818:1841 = 5.7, 300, 281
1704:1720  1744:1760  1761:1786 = 0.0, 314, 172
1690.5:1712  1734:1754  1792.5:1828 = 2.5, 309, 237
